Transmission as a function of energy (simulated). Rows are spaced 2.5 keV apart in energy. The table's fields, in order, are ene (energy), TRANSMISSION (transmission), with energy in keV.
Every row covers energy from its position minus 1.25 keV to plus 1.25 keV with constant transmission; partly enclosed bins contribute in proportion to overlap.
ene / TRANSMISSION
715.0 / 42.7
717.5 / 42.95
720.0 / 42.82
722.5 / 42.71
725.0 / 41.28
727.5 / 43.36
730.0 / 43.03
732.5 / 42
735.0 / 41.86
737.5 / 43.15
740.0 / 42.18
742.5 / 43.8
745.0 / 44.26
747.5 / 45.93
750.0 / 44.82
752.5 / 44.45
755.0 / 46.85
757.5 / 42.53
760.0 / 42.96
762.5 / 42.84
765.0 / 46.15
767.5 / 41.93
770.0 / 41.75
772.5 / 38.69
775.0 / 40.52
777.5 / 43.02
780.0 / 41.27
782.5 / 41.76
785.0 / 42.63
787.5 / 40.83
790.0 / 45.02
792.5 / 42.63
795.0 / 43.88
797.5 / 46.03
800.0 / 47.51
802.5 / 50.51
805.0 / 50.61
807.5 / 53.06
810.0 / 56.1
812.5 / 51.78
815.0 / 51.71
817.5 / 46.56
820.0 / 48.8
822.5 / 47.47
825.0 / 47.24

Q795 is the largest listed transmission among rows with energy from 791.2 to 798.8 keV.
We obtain 46.03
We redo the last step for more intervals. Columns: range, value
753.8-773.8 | 46.85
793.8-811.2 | 56.1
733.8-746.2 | 44.26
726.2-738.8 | 43.36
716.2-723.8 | 42.95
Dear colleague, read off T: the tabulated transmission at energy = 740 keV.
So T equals 42.18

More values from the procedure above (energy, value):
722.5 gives 42.71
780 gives 41.27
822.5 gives 47.47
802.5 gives 50.51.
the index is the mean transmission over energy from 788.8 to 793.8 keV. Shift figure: 43.8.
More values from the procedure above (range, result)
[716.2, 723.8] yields 42.8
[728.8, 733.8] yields 42.5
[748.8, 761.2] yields 44.3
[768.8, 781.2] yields 41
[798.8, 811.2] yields 51.6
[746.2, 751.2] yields 45.4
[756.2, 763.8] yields 42.8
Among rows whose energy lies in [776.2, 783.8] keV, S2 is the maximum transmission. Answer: 43.02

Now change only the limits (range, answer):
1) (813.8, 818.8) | 51.71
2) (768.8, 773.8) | 41.75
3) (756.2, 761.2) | 42.96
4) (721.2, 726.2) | 42.71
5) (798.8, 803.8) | 50.51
